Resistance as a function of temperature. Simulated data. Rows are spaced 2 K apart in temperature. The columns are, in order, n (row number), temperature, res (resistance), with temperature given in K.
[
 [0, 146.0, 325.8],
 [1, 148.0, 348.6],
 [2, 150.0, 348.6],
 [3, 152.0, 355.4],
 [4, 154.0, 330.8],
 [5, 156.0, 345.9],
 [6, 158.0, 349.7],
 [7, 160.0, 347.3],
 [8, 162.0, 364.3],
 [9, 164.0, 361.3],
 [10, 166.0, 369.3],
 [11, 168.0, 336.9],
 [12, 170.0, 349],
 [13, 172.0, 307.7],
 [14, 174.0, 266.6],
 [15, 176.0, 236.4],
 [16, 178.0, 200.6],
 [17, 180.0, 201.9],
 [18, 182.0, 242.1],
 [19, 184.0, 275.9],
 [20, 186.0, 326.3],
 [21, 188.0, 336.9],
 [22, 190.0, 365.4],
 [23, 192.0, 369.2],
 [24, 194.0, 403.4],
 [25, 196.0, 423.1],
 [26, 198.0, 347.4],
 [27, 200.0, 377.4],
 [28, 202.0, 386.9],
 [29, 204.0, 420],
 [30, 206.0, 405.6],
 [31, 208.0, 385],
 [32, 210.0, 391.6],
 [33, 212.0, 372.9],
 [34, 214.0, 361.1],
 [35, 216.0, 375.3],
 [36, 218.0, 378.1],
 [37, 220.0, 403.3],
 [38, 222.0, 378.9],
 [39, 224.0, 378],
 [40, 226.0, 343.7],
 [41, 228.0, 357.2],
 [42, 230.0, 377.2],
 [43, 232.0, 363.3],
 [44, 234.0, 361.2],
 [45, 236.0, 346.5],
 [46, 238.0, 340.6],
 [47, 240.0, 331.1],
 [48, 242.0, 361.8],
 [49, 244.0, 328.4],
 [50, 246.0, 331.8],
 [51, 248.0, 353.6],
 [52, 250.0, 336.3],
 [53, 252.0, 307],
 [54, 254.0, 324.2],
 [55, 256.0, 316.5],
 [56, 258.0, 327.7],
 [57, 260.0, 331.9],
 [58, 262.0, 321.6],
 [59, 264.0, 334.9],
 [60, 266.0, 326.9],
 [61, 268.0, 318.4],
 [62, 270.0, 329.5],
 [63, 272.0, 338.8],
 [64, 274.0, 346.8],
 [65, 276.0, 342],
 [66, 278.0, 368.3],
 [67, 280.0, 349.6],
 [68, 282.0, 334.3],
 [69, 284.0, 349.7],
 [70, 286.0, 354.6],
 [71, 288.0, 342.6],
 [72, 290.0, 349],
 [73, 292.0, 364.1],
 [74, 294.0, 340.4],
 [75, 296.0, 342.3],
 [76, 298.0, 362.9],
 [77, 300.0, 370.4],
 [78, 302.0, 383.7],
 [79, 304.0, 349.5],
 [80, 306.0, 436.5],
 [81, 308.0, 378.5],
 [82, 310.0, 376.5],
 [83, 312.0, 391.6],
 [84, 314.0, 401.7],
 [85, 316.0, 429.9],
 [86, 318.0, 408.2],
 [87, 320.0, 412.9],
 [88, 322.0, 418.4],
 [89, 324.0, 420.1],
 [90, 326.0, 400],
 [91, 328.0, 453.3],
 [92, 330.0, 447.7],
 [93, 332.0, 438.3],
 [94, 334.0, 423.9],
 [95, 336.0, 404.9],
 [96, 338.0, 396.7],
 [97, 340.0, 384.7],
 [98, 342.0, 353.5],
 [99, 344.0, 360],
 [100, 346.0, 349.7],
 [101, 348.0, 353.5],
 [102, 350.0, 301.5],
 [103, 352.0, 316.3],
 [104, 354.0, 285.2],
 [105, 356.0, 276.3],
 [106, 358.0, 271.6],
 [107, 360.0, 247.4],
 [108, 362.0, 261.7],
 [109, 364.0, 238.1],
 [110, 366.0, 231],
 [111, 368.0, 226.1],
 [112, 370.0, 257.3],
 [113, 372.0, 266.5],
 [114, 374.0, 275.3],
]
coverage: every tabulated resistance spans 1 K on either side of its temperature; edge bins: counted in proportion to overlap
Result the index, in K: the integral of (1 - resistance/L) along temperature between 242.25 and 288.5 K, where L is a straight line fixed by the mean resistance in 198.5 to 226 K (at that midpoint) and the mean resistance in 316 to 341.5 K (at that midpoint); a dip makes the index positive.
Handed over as 7.3 K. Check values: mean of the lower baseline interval 383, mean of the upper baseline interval 417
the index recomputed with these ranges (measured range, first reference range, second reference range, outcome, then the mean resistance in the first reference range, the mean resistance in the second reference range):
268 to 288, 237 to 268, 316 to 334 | 1.09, 331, 425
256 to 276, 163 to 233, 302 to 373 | 1.15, 348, 354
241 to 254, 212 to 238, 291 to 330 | 1.35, 368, 393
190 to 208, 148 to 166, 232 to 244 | -2.07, 351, 348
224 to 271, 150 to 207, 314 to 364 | 1.32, 336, 365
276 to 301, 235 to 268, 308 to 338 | 1.51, 332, 414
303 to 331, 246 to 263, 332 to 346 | -2.73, 328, 388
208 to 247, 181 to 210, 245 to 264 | -2.11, 363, 328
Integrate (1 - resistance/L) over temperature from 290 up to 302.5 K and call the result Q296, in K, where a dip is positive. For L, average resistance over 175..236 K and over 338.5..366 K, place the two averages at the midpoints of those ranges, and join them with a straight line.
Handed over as -1.36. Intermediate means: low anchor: 351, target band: 359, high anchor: 306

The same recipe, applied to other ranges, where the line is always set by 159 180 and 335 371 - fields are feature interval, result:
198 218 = -4.9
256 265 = -0.6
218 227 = -2.0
